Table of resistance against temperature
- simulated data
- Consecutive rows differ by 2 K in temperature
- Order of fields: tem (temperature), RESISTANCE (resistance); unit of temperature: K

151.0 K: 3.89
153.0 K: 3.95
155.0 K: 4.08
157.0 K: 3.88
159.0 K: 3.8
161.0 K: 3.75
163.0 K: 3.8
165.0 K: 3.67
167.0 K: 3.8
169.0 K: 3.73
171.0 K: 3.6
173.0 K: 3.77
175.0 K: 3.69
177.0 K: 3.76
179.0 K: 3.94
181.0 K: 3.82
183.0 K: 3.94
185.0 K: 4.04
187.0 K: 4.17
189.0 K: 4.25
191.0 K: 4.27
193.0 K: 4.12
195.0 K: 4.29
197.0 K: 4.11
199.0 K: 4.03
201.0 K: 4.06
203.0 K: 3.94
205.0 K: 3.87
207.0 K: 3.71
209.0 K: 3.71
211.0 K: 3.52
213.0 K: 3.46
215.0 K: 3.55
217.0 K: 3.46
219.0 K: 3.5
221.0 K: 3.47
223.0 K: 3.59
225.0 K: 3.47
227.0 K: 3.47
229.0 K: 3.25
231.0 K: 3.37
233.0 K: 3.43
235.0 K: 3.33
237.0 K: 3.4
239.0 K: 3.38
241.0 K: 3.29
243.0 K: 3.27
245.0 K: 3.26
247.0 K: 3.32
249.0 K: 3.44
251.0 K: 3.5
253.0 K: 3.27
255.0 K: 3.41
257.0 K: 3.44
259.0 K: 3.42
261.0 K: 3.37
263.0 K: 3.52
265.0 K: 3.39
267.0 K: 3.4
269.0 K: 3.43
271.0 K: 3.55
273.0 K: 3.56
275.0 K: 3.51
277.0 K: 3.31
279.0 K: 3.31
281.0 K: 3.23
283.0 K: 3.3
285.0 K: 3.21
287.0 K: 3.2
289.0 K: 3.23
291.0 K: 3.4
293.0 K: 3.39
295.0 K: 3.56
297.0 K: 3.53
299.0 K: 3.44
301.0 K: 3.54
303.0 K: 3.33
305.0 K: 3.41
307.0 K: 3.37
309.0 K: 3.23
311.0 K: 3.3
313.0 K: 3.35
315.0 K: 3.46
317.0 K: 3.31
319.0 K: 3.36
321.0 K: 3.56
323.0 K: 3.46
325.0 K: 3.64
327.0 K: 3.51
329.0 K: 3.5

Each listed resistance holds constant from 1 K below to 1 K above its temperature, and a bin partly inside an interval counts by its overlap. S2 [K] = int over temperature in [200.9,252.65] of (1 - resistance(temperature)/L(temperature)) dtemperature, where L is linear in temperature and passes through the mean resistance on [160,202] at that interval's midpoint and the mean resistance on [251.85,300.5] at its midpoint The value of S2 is 2.6 K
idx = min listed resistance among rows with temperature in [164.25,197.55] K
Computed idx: 3.6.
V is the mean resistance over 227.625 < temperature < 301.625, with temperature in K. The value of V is 3.38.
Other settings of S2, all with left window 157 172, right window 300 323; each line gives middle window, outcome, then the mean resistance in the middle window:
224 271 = 2.1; 3.39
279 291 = 0.7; 3.25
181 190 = -0.9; 4.07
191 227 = -1.2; 3.76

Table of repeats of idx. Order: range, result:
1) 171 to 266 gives 3.25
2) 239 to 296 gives 3.2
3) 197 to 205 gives 3.87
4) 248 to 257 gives 3.27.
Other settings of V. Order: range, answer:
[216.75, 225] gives 3.5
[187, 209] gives 4.05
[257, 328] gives 3.4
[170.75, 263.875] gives 3.64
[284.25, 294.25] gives 3.29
